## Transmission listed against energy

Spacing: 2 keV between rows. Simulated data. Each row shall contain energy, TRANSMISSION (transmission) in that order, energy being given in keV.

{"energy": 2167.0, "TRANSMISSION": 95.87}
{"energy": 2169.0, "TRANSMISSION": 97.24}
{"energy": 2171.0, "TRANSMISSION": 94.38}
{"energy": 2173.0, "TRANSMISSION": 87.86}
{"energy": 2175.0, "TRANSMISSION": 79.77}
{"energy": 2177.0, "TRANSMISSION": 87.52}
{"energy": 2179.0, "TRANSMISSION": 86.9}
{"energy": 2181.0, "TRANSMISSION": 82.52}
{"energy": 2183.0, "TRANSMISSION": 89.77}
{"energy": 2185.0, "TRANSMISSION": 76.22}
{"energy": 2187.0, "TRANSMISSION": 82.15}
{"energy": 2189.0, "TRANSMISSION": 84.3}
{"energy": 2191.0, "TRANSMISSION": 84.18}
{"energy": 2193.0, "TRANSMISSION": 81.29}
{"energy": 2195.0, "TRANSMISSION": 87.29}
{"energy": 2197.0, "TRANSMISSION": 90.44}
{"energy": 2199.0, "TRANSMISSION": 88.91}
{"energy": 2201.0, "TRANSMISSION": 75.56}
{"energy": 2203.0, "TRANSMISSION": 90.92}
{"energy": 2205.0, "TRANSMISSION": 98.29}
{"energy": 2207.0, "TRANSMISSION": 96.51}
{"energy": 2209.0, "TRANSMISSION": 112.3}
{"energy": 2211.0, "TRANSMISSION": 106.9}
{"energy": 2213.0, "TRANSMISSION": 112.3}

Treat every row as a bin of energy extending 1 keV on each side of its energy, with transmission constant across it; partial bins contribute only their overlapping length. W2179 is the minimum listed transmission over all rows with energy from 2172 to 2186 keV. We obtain 76.22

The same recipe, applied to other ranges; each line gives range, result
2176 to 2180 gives 86.9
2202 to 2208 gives 90.92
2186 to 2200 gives 81.29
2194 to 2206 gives 75.56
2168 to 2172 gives 94.38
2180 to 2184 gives 82.52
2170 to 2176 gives 79.77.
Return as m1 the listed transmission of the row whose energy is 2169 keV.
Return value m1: 97.24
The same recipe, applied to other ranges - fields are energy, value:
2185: 76.22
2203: 90.92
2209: 112.3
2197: 90.44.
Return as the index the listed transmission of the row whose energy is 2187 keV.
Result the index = 82.15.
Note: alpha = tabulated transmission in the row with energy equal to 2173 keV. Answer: 87.86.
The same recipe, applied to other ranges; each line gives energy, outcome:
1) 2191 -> 84.18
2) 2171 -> 94.38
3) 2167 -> 95.87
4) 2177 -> 87.52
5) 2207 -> 96.51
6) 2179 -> 86.9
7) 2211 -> 106.9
